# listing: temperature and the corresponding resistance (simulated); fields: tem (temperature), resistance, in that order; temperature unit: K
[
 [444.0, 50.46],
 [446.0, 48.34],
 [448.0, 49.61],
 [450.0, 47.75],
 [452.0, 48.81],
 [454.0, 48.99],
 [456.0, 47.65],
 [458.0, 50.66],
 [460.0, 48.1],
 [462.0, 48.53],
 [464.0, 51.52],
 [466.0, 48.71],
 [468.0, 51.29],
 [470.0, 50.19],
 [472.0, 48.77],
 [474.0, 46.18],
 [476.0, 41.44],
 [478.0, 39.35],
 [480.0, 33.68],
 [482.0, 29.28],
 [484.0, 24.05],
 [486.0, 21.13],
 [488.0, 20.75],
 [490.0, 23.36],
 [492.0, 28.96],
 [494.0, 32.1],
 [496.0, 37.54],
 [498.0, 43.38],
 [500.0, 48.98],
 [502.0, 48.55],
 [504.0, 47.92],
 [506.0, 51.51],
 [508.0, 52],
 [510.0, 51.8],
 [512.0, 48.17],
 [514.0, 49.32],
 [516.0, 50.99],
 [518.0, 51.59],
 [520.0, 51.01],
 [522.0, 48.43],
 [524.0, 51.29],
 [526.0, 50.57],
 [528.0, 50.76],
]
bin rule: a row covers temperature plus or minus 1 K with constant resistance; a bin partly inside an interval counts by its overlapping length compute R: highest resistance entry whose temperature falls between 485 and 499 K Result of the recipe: 43.38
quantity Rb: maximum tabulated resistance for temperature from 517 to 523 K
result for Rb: 51.59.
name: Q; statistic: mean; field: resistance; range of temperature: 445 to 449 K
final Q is 49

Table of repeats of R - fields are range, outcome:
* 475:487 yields 41.44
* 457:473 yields 51.52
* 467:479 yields 51.29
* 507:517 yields 52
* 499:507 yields 51.51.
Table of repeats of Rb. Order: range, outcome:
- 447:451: 49.61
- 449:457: 48.99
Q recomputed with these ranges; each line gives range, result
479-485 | 29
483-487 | 22.6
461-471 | 50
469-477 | 46.6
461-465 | 50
